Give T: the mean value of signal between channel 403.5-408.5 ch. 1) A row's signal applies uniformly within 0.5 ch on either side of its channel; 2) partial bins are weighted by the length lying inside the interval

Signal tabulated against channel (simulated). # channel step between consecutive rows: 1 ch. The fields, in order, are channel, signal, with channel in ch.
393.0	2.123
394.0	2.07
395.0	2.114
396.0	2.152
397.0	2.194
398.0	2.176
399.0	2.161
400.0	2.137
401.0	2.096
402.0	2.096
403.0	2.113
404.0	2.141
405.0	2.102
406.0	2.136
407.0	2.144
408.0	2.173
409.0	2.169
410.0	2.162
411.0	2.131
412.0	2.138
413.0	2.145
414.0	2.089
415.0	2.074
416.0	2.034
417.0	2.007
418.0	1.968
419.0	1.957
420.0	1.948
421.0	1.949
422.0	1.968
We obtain 2.14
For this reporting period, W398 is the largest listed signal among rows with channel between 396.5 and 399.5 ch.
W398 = 2.194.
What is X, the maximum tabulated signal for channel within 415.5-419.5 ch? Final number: 2.034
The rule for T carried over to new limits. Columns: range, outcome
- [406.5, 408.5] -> 2.16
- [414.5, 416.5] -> 2.05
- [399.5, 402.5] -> 2.11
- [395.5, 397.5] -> 2.17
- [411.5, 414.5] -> 2.12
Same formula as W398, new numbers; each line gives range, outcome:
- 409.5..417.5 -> 2.162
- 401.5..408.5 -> 2.173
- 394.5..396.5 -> 2.152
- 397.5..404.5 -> 2.176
